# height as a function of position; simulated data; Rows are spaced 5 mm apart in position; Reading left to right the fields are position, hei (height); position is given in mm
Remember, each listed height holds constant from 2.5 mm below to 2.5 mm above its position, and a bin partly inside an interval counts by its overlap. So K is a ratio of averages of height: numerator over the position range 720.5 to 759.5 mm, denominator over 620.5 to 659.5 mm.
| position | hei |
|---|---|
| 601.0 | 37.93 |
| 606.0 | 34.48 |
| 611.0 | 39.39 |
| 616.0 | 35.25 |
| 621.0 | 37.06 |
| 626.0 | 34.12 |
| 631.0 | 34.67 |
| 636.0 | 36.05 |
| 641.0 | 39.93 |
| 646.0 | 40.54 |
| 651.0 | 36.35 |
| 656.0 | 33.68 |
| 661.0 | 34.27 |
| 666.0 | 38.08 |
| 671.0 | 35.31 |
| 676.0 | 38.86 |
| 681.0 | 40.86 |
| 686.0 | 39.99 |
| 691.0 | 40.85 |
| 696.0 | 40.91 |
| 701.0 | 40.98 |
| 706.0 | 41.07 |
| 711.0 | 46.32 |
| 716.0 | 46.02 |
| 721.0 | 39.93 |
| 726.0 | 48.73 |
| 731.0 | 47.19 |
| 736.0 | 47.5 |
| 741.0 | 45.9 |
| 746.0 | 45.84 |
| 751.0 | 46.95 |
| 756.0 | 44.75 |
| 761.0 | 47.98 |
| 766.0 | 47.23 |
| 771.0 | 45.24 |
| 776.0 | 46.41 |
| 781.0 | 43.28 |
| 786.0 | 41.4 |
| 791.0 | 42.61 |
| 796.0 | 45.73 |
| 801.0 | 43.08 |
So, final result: 1.3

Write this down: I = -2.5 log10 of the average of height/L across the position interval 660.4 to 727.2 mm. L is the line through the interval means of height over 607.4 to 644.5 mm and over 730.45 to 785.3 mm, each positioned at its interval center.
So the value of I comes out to 0.02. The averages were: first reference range 36.7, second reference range 46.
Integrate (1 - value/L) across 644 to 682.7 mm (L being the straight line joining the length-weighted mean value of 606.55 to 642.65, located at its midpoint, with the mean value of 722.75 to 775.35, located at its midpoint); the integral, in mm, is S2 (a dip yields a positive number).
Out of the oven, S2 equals 2.4 mm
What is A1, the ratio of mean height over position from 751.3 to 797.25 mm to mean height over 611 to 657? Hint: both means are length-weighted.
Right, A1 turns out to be 1.23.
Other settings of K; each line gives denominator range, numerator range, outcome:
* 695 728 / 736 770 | 1.07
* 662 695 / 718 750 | 1.18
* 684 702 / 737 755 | 1.14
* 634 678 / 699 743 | 1.21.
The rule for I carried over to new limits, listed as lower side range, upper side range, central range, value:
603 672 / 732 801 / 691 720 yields -0.04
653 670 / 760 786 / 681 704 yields -0.07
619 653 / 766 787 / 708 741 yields -0.10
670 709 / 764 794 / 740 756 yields -0.08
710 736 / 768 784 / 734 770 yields -0.03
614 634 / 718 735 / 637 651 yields -0.05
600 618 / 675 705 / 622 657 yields 0.04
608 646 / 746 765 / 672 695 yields 0.03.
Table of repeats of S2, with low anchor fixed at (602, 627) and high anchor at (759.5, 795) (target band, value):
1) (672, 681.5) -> 0.2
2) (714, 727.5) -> -0.9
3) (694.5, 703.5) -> -0.1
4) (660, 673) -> 1.0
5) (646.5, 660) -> 0.9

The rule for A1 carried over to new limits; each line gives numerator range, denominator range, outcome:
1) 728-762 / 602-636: 1.30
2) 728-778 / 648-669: 1.30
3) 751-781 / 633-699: 1.21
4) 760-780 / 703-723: 1.07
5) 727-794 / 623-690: 1.23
